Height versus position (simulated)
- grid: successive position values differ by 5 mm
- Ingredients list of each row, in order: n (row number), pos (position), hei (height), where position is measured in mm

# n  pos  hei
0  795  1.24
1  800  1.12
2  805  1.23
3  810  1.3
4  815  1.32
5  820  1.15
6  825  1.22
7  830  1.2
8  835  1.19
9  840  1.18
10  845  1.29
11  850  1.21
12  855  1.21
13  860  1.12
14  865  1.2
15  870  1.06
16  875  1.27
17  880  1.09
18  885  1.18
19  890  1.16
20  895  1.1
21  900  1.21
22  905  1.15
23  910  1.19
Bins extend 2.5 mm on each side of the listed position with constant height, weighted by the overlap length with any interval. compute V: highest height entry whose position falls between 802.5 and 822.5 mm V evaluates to 1.32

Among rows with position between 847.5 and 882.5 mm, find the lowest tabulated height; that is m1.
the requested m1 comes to 1.06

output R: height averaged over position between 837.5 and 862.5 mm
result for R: 1.2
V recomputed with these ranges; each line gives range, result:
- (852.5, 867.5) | 1.21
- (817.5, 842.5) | 1.22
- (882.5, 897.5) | 1.18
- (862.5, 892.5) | 1.27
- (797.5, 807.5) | 1.23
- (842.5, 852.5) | 1.29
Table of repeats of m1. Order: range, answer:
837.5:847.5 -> 1.18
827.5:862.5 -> 1.12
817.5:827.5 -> 1.15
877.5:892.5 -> 1.09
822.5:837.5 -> 1.19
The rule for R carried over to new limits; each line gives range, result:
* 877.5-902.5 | 1.15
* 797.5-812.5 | 1.22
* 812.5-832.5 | 1.22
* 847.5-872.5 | 1.16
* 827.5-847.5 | 1.21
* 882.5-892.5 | 1.17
